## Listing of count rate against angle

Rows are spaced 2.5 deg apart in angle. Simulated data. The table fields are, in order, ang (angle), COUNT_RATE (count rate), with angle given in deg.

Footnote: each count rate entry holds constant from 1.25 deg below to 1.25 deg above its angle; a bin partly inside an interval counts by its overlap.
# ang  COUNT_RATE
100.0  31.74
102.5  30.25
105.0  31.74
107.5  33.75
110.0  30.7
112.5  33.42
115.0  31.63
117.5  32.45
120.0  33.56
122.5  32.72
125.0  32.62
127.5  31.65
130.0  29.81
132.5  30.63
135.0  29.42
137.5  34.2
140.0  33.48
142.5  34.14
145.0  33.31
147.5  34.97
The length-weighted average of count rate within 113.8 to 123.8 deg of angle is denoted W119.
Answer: 32.6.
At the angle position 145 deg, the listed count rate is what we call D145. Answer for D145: 33.31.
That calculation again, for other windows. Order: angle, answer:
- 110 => 30.7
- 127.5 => 31.65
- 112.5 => 33.42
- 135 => 29.42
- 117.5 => 32.45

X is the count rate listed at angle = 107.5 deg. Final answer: 33.75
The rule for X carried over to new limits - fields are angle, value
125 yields 32.62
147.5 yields 34.97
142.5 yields 34.14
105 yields 31.74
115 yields 31.63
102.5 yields 30.25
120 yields 33.56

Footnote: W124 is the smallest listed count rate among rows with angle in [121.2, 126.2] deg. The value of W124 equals 32.62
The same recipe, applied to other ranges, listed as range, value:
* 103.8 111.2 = 30.7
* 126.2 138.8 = 29.42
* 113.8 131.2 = 29.81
